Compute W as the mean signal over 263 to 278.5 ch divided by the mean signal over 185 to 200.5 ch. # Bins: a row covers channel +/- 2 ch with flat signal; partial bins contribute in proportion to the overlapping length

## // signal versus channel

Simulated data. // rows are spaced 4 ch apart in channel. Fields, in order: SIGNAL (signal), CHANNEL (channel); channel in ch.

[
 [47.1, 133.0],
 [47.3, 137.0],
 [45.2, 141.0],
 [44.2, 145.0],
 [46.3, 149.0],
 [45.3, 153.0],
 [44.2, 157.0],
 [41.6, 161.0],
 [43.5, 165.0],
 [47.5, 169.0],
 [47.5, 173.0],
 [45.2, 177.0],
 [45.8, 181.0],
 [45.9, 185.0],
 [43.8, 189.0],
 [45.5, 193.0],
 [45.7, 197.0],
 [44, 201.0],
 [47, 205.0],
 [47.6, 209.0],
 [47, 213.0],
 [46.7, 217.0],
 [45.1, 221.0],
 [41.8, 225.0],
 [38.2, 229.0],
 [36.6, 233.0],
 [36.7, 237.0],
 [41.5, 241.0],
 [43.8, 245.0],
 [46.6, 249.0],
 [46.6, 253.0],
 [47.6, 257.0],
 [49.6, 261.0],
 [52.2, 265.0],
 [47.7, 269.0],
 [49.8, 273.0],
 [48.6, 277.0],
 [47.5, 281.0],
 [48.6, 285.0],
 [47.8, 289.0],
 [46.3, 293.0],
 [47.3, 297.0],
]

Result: 1.1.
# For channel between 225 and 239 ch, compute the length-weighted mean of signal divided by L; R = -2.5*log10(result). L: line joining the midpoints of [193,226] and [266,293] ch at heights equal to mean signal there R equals 0.225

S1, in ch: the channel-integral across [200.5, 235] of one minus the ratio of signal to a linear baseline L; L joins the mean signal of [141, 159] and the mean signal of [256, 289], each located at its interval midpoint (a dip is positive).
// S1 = 2.5 ch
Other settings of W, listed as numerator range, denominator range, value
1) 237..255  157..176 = 0.97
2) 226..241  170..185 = 0.82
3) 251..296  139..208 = 1.07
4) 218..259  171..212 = 0.93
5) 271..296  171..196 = 1.05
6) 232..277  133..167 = 1.02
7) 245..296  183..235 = 1.09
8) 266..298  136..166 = 1.08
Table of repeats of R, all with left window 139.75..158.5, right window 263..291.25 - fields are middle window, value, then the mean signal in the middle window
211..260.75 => 0.10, 43.4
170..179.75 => -0.01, 46.4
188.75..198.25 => 0.03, 45.2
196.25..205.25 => 0.03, 45.3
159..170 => 0.04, 43.9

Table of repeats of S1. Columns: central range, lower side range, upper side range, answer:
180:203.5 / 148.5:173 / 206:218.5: 0.6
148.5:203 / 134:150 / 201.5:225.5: 0.9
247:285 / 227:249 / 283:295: -3.7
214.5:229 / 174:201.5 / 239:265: 0.7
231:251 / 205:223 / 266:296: 2.6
